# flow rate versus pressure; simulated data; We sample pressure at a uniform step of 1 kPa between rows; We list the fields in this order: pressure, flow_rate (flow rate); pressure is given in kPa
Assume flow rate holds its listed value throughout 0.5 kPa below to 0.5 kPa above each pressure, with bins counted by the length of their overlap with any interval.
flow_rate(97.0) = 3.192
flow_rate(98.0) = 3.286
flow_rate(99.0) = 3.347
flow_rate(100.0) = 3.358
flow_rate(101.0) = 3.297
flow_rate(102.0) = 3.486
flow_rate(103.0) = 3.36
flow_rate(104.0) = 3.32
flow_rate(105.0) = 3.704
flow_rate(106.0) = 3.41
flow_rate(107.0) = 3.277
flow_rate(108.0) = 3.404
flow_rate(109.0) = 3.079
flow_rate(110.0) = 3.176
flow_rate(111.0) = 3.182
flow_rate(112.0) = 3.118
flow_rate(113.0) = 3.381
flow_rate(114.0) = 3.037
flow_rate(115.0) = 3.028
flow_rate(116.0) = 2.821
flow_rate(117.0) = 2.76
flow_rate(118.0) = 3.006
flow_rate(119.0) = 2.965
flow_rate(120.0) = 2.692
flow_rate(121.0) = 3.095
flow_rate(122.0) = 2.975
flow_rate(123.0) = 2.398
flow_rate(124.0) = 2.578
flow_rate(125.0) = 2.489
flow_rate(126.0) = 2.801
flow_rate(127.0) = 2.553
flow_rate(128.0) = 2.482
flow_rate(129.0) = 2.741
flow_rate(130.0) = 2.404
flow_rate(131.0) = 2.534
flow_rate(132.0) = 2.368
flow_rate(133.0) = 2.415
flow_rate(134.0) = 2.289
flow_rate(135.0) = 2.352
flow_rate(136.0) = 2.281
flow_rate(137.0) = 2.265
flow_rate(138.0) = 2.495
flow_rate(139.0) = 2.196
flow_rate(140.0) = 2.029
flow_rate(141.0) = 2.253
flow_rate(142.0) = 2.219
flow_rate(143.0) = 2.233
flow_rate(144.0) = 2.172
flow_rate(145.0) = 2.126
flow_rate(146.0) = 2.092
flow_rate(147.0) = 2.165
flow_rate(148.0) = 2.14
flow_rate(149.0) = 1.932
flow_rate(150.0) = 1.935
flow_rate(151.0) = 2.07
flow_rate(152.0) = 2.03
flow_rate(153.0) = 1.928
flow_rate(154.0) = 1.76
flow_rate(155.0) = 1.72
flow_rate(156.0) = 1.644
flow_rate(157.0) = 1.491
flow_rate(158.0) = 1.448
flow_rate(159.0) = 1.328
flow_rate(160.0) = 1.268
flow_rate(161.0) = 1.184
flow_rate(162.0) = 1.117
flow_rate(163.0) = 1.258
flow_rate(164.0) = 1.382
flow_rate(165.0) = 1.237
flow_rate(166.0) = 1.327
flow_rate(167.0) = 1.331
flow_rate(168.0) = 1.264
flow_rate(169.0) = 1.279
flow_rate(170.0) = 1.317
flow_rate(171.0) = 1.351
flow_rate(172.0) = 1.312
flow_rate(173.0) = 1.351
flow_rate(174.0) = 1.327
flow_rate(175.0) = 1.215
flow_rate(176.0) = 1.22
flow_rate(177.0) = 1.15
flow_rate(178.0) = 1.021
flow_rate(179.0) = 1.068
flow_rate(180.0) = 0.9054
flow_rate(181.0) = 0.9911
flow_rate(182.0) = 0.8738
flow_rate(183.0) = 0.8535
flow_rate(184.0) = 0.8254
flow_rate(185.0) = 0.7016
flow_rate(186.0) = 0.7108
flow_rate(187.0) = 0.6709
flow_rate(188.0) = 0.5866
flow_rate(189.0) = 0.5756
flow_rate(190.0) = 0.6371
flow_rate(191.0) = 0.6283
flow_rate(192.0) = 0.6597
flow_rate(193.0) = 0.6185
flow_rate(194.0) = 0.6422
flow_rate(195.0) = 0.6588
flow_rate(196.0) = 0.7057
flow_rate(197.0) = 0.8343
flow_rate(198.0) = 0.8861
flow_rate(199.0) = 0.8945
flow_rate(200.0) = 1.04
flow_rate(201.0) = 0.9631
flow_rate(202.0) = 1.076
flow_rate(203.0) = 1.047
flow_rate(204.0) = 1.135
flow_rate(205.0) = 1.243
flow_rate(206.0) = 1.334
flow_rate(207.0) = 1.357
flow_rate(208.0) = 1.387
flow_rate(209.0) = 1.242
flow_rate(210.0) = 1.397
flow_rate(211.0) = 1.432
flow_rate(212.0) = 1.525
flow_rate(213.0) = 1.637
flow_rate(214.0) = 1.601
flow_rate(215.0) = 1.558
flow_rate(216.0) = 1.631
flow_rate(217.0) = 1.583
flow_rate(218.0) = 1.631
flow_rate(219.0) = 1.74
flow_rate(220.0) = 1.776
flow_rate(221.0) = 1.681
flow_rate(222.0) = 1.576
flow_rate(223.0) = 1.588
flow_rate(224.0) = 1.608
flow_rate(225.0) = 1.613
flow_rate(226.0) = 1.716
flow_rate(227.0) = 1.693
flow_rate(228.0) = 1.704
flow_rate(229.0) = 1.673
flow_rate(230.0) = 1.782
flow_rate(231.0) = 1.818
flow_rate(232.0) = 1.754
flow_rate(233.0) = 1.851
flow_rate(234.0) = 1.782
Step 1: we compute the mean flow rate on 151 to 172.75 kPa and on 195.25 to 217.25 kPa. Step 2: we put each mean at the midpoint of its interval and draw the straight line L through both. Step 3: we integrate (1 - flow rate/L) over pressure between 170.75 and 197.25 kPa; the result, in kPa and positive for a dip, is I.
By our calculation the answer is 9.05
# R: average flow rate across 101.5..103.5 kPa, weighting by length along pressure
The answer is 3.42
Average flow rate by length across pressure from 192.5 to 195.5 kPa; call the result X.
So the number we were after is 0.64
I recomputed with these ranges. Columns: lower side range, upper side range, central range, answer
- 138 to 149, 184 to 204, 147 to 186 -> 4.77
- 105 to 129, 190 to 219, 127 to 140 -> 1.11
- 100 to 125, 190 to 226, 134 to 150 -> 2.14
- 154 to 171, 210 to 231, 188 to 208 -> 8.34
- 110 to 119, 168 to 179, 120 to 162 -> 1.64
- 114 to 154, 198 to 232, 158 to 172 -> 5.22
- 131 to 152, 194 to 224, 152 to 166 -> 3.67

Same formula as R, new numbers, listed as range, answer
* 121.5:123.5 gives 2.69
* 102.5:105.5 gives 3.46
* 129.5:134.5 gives 2.4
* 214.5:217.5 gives 1.59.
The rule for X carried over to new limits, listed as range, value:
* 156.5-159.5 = 1.42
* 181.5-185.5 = 0.814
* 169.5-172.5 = 1.33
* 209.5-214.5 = 1.52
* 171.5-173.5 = 1.33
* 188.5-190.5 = 0.606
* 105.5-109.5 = 3.29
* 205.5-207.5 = 1.35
